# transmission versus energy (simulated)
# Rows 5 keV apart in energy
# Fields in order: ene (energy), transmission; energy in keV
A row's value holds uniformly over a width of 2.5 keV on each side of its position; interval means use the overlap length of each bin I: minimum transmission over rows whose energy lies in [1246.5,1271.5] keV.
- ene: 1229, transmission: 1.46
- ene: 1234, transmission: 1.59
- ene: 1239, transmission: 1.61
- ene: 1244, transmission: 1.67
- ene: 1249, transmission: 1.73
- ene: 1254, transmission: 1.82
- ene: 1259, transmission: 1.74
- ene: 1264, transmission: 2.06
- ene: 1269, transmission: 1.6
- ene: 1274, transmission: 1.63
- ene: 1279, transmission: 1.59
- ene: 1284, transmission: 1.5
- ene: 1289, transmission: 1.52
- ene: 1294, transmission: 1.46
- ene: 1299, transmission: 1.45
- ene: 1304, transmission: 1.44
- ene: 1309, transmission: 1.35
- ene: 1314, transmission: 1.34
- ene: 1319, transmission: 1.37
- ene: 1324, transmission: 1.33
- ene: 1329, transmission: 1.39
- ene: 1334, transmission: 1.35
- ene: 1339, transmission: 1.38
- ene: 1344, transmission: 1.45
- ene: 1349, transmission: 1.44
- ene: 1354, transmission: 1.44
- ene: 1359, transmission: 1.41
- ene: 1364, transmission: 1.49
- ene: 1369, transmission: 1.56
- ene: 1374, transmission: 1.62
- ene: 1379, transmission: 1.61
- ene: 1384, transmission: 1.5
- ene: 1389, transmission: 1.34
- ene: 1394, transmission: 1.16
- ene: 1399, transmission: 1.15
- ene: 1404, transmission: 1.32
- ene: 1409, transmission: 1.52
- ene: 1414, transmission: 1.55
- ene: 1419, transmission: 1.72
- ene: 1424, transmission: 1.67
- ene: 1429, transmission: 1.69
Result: 1.6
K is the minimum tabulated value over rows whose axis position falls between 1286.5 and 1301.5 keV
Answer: 1.45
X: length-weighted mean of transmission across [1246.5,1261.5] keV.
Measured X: 1.76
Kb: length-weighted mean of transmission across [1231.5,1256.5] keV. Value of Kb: 1.68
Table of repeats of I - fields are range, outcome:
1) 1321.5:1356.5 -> 1.33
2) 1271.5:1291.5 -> 1.5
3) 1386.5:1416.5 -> 1.15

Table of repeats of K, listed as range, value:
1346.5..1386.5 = 1.41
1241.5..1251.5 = 1.67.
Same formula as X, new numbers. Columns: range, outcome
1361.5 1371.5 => 1.52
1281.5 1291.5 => 1.51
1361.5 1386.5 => 1.56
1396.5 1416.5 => 1.39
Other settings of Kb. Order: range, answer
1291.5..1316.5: 1.41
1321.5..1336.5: 1.36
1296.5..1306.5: 1.44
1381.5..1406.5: 1.29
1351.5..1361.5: 1.43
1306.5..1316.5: 1.34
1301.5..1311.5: 1.4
